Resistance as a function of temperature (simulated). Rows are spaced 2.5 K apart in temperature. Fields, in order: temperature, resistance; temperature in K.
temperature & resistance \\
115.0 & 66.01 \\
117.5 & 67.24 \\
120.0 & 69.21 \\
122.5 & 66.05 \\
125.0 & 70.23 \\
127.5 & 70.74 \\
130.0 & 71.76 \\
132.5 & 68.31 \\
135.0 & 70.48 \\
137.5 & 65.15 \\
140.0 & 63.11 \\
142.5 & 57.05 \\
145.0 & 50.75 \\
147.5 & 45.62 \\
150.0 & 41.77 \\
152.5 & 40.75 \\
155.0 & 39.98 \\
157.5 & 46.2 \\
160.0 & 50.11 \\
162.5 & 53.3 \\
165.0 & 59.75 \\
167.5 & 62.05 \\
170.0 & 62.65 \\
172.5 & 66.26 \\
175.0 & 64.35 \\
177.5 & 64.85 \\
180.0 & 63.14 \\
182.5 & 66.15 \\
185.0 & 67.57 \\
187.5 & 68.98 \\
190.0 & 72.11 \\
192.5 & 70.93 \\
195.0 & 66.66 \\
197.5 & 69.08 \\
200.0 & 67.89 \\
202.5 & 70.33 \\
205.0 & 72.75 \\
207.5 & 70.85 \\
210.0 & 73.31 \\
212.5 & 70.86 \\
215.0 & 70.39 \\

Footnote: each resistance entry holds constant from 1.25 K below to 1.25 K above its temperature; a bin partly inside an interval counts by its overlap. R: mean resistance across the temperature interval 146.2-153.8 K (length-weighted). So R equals 42.7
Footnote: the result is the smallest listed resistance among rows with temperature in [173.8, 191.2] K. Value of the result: 63.14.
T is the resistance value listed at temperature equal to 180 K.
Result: 63.14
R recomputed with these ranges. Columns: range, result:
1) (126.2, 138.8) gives 69.3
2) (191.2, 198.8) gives 68.9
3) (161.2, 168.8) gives 58.3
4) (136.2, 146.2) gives 59.1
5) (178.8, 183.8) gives 64.7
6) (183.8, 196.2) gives 69.3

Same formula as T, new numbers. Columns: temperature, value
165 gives 59.75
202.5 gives 70.33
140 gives 63.11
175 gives 64.35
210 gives 73.31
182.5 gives 66.15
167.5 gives 62.05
